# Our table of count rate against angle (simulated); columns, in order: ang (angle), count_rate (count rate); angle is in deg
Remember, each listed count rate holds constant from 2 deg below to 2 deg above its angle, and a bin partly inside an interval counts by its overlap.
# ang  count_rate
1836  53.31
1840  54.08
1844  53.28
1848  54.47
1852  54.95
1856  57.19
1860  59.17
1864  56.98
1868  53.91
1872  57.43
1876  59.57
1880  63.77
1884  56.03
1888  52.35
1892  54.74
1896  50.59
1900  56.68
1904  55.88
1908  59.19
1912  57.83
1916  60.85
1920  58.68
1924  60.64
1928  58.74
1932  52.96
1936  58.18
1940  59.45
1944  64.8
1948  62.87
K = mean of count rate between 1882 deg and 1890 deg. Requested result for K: 54.2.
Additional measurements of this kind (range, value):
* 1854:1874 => 56.9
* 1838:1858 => 54.8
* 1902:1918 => 58.4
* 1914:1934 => 58.4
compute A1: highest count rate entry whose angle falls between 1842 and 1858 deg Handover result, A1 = 57.19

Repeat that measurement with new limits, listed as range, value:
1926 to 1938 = 58.74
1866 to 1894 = 63.77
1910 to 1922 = 60.85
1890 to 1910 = 59.19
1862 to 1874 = 57.43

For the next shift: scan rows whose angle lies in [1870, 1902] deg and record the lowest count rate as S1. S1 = 50.59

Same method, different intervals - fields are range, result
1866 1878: 53.91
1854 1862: 57.19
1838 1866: 53.28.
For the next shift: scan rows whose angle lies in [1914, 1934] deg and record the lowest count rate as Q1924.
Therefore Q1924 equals 52.96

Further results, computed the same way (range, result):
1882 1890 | 52.35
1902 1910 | 55.88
